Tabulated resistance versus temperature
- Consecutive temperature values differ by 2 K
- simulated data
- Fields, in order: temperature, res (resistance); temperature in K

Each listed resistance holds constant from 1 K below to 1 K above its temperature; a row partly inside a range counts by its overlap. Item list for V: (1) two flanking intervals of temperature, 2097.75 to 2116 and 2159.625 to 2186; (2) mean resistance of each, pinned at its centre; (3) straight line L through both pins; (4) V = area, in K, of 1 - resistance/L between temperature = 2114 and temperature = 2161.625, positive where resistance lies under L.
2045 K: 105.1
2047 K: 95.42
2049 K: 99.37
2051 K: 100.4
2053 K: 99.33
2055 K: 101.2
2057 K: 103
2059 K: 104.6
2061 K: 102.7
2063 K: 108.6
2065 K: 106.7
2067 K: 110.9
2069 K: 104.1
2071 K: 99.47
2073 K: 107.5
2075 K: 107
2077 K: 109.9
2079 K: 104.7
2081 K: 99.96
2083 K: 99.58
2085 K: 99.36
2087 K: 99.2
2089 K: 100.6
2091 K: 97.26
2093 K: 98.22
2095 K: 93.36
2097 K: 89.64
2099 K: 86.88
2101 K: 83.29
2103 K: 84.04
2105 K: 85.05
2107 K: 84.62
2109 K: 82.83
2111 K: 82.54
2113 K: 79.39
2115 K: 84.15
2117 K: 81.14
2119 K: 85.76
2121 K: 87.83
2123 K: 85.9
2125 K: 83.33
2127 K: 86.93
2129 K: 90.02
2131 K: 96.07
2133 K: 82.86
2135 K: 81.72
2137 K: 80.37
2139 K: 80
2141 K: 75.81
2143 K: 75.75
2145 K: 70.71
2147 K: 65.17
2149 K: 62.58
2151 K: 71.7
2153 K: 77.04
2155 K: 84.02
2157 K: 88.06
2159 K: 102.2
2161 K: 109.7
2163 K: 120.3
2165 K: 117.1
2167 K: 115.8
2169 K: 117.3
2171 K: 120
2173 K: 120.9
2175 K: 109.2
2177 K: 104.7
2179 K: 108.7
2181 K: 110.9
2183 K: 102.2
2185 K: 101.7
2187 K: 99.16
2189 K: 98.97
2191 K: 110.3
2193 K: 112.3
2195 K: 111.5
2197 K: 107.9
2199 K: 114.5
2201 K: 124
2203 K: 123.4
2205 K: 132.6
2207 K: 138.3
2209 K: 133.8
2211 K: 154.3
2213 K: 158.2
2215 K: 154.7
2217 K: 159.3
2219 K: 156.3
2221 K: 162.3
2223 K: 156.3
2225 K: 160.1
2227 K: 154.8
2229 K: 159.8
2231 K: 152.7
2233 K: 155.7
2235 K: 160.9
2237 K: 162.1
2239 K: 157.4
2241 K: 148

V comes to 6.9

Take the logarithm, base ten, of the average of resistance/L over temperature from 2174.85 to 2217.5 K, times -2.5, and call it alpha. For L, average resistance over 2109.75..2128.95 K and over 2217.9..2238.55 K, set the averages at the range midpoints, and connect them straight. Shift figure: 0.13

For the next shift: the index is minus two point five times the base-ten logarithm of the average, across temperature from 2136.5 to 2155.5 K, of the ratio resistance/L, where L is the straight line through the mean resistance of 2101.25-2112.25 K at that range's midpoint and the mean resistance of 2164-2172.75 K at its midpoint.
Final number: 0.38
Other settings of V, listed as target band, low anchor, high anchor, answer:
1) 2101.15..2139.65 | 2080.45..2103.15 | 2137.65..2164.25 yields 2.0 K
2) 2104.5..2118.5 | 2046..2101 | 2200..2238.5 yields 3.8 K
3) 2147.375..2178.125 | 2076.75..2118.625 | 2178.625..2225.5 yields 3.8 K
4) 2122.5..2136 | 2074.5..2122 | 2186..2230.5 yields 2.3 K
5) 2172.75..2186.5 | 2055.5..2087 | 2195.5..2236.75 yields 2.8 K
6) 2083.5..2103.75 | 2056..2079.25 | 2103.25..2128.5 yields 0.2 K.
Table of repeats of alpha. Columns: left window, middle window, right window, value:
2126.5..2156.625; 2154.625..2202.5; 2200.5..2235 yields 0.03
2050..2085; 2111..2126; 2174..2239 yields 0.34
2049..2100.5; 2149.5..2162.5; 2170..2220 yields 0.29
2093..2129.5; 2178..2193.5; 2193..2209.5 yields 0.10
